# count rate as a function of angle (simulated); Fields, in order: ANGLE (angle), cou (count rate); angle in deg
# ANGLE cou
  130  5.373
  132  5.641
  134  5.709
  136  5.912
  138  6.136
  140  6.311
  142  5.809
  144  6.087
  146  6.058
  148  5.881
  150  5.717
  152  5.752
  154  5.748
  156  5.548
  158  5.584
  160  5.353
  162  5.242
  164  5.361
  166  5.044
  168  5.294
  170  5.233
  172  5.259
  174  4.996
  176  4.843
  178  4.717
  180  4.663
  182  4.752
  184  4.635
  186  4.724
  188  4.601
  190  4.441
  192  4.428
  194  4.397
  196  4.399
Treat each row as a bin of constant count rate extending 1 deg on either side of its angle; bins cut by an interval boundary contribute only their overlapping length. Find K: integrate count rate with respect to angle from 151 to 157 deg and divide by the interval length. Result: 5.68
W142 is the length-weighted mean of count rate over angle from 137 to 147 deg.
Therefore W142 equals 6.08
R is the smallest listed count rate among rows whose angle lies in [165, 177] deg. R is 4.843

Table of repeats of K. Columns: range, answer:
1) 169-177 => 5.08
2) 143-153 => 5.9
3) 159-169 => 5.26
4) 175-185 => 4.72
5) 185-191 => 4.59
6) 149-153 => 5.73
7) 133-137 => 5.81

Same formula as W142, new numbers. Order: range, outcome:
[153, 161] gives 5.56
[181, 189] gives 4.68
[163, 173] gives 5.24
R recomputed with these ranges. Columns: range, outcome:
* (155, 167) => 5.044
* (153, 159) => 5.548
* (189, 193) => 4.428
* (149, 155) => 5.717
